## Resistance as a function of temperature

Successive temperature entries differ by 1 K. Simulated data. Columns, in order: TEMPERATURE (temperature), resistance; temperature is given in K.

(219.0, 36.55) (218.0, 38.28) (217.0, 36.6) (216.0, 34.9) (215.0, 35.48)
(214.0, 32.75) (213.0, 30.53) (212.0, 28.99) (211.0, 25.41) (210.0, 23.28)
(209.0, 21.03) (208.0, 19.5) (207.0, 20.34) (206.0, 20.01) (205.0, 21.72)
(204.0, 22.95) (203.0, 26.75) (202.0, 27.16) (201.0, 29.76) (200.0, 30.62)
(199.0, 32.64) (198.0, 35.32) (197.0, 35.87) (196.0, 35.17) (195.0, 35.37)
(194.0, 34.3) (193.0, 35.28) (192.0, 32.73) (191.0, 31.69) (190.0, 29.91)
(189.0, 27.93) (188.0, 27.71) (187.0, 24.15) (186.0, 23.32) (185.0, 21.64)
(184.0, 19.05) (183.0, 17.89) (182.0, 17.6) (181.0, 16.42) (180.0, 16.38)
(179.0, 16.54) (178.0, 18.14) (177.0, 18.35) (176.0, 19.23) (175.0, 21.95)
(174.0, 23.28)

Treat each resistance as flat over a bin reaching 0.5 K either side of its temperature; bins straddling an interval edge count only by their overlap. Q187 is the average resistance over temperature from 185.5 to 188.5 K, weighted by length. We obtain 25.1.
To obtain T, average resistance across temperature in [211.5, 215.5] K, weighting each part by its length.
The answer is 31.9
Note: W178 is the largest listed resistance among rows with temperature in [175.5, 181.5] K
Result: 19.23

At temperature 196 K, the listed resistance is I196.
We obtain 35.17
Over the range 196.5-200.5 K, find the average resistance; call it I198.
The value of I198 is 33.6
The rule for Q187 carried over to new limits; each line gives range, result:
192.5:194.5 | 34.8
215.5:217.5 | 35.8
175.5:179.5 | 18.1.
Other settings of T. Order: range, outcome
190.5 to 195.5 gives 33.9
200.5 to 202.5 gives 28.5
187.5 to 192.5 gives 30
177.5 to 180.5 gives 17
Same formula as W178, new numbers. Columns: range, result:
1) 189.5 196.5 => 35.37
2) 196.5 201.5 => 35.87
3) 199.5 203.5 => 30.62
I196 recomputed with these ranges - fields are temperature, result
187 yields 24.15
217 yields 36.6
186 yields 23.32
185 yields 21.64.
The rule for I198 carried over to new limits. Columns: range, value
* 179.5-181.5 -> 16.4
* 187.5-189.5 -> 27.8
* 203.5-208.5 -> 20.9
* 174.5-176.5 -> 20.6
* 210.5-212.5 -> 27.2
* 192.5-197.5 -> 35.2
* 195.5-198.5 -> 35.5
